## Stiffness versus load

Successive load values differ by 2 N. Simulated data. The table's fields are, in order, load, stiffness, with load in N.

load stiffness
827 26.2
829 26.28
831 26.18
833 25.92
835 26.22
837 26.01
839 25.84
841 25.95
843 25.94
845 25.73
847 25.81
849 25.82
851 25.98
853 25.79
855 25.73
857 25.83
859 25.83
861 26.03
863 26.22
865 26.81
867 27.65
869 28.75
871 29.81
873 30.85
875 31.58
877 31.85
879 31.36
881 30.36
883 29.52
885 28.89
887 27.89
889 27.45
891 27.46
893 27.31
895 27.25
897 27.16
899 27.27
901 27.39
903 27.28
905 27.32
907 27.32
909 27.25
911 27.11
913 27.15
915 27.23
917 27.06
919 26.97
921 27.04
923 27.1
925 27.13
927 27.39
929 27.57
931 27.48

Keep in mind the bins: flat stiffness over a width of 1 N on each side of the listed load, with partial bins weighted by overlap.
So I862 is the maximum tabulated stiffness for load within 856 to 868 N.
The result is 27.65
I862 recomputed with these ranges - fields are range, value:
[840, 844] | 25.95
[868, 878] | 31.85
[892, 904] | 27.39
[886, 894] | 27.89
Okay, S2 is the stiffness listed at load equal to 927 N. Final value 27.39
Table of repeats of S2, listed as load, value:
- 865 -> 26.81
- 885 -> 28.89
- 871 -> 29.81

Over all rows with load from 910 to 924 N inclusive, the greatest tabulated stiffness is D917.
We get 27.23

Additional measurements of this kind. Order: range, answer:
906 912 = 27.32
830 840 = 26.22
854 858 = 25.83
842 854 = 25.98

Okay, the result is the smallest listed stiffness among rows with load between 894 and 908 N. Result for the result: 27.16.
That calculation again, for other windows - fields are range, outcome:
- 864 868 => 26.81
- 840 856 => 25.73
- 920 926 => 27.04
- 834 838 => 26.01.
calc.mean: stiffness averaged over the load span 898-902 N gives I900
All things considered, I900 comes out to 27.3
